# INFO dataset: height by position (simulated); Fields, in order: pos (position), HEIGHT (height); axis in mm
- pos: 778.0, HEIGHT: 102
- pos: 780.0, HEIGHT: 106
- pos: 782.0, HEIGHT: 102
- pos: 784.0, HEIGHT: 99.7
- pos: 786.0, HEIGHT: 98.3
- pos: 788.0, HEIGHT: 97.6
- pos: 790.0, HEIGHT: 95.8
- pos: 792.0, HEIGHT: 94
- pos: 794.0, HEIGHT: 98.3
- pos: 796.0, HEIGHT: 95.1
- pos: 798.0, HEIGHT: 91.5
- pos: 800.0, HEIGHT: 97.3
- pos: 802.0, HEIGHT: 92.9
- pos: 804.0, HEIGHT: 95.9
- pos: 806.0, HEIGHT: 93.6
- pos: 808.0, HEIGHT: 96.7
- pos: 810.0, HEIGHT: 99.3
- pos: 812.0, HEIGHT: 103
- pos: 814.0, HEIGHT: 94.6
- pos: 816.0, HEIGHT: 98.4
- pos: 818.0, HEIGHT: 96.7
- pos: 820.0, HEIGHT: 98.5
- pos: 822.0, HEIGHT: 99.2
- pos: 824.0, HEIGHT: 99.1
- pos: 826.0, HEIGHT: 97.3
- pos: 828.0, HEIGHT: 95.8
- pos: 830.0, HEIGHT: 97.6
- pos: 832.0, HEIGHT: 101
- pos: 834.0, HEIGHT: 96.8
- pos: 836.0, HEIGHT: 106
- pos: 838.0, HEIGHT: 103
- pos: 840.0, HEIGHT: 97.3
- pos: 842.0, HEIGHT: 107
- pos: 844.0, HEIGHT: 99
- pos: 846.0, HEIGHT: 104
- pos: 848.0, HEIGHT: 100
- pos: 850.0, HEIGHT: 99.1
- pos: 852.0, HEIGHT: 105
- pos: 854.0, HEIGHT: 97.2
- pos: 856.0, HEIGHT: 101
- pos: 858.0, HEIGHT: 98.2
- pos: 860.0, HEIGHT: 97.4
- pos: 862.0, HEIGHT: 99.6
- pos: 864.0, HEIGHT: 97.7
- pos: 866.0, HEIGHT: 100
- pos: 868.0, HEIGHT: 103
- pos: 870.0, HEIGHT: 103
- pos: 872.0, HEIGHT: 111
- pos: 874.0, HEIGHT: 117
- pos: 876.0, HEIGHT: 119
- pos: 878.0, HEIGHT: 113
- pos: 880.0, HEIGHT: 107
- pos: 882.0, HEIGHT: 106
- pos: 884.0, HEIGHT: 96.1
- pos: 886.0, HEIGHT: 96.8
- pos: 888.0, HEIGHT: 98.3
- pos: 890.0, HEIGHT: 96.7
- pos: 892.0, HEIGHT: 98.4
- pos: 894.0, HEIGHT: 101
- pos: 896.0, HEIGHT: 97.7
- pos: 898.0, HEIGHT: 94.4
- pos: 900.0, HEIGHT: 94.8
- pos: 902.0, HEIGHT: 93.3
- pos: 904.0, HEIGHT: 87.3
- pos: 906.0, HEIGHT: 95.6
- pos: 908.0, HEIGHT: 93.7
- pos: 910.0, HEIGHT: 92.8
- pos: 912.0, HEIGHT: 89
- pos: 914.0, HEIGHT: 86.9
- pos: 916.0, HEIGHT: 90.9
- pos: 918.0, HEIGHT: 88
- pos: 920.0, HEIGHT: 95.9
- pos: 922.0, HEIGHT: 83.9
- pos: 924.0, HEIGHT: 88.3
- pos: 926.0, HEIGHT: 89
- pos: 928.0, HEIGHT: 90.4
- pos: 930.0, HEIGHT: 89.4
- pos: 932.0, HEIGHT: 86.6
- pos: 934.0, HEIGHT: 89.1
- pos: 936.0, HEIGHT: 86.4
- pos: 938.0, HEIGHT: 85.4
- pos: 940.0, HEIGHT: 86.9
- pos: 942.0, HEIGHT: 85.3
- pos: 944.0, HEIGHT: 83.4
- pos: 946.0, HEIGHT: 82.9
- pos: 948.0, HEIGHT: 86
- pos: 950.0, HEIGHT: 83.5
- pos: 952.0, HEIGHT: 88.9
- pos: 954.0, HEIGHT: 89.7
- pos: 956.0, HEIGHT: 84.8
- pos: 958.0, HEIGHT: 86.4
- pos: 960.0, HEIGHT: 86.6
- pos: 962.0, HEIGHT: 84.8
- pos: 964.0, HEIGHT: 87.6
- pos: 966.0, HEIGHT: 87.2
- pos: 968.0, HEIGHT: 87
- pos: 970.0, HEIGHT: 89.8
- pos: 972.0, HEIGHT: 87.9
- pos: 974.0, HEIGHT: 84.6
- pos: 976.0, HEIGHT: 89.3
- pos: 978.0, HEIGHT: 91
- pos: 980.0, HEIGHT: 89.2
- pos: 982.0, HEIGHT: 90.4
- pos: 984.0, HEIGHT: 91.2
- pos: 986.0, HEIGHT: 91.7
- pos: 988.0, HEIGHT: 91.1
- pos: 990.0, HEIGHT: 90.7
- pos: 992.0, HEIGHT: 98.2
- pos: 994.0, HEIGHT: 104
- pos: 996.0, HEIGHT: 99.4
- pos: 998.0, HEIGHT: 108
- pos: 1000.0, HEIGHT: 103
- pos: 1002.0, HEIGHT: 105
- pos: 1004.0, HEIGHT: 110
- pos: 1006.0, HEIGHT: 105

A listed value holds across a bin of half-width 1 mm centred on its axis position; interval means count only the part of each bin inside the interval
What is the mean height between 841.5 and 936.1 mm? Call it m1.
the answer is 97.4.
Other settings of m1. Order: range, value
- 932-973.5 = 86.5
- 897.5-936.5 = 90.3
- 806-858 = 99.6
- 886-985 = 89.6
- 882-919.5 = 94.3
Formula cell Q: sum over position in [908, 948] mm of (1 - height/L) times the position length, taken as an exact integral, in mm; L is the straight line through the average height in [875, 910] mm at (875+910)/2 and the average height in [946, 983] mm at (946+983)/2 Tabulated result 2.3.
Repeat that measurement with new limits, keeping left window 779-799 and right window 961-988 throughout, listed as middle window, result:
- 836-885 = -4.74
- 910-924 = 0.34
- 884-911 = -0.87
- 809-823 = -0.29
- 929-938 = 0.31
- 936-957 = 1.01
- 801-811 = 0.13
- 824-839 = -0.61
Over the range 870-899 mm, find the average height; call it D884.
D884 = 104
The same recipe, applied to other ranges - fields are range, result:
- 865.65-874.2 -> 106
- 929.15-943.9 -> 86.8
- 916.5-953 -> 87.2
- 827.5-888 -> 102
